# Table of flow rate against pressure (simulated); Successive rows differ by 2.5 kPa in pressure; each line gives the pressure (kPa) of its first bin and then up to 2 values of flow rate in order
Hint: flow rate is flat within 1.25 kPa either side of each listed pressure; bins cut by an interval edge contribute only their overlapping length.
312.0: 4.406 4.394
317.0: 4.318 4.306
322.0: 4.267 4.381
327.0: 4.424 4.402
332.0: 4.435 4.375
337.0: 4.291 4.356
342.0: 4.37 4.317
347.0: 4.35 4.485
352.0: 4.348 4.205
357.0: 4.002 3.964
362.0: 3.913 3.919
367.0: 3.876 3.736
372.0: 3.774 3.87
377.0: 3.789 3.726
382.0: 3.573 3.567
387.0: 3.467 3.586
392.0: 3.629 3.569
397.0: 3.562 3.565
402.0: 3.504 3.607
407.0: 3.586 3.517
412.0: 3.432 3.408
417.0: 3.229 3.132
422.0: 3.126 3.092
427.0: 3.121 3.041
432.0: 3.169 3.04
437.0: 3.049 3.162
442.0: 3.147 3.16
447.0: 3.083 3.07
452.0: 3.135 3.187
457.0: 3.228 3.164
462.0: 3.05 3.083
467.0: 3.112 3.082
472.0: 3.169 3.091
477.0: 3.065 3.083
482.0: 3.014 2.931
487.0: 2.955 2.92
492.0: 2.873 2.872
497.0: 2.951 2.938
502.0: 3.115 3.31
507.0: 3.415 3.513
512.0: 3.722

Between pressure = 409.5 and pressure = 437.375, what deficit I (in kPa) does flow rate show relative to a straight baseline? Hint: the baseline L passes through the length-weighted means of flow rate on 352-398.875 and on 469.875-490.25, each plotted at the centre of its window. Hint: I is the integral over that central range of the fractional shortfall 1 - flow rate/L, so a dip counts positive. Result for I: 2.0 kPa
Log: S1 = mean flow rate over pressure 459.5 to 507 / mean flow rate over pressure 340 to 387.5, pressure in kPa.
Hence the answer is 0.77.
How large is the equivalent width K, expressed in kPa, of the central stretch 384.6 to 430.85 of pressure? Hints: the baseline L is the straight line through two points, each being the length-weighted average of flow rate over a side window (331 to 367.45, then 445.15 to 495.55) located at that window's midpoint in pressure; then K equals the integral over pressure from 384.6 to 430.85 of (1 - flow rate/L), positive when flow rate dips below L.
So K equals 3.3 kPa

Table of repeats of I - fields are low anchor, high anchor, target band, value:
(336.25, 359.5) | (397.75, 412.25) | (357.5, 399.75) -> 1.80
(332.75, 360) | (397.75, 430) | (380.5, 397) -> 0.57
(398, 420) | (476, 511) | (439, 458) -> 0.76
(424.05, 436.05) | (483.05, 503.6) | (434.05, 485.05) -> -1.31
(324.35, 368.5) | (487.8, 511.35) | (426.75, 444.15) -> 2.32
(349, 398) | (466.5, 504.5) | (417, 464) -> 3.04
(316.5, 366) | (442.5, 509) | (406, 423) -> 1.31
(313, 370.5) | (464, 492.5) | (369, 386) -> 0.91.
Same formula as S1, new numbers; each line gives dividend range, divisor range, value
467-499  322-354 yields 0.69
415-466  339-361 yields 0.73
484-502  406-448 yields 0.92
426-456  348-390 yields 0.80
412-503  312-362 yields 0.72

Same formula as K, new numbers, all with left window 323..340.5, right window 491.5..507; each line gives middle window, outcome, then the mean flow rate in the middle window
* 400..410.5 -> 0.7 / 3.56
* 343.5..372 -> 0.6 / 4.09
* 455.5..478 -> 1.3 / 3.12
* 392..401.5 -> 0.7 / 3.57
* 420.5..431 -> 1.5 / 3.1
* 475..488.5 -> 0.7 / 3.01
